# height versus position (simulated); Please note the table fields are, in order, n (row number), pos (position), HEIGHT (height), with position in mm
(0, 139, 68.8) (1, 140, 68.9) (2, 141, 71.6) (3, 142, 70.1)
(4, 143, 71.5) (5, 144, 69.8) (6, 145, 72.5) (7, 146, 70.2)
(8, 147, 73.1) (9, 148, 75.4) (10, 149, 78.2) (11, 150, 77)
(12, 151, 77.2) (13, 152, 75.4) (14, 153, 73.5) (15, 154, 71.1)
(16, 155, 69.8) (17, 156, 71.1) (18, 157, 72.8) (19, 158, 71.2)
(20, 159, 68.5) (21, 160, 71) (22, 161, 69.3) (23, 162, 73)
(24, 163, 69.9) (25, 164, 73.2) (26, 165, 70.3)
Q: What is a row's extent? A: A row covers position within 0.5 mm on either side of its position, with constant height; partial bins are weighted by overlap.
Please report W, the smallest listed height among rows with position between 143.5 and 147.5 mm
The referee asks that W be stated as 69.8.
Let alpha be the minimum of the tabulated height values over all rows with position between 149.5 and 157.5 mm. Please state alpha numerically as 69.8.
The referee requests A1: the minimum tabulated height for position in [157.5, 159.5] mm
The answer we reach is 68.5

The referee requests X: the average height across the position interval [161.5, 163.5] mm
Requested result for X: 71.5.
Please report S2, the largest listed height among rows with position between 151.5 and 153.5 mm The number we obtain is 75.4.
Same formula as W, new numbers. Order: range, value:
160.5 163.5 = 69.3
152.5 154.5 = 71.1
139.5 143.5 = 68.9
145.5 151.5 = 70.2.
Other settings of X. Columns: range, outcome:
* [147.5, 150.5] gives 76.9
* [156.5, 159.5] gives 70.8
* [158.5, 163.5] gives 70.3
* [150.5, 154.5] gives 74.3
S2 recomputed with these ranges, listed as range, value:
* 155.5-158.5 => 72.8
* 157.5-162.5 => 73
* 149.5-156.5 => 77.2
